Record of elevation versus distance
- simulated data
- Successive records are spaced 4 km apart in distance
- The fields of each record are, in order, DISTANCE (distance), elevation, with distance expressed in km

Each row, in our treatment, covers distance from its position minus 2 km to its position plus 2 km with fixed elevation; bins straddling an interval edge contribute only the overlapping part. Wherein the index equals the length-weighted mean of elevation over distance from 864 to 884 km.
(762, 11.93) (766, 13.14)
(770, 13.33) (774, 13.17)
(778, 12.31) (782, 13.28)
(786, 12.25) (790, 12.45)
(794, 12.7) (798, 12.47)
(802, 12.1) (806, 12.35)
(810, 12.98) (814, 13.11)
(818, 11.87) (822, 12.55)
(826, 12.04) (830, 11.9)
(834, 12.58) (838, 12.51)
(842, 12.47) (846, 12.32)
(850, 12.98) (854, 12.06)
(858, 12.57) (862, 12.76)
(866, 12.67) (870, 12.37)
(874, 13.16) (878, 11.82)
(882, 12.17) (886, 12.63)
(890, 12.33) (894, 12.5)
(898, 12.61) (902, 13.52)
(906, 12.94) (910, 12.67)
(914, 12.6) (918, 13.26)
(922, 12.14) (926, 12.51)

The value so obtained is 12.4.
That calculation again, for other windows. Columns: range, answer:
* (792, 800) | 12.6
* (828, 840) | 12.3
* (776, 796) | 12.6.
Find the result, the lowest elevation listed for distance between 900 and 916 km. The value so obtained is 12.6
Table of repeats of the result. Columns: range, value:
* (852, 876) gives 12.06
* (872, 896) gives 11.82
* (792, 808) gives 12.1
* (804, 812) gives 12.35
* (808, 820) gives 11.87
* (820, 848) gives 11.9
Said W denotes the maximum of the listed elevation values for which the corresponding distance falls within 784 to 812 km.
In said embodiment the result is 12.98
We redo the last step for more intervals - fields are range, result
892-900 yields 12.61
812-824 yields 13.11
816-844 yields 12.58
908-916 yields 12.67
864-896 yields 13.16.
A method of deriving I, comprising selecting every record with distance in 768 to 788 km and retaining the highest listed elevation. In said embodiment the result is 13.33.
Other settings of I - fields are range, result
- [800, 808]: 12.35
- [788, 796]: 12.7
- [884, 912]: 13.52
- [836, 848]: 12.51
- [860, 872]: 12.76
